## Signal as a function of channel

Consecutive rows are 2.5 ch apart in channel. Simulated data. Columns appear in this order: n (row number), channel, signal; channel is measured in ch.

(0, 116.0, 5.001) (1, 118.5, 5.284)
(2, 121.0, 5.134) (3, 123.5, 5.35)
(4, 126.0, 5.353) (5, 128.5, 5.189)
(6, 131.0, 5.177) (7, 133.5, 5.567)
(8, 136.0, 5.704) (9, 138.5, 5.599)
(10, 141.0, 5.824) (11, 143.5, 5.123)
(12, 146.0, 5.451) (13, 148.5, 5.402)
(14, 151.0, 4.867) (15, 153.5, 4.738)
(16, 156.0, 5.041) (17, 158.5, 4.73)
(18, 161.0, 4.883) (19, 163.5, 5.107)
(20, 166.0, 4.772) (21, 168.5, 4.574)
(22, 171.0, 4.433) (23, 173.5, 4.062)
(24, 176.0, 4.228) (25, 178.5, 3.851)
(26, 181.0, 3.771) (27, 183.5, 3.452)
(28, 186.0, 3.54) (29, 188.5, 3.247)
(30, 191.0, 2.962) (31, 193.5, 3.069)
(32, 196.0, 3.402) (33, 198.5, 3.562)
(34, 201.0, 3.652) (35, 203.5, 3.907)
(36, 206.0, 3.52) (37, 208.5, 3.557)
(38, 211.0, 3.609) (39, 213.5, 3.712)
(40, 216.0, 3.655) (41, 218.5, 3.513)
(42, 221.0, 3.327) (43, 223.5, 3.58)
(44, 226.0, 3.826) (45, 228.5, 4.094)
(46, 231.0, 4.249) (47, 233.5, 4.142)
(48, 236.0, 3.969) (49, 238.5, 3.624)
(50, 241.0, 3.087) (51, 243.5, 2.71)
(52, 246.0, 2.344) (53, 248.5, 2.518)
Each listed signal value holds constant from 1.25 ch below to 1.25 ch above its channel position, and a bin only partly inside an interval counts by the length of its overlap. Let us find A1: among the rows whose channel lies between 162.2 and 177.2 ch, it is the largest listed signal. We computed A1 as 5.107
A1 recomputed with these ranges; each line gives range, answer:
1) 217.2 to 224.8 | 3.58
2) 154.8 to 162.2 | 5.041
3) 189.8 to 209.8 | 3.907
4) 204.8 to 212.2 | 3.609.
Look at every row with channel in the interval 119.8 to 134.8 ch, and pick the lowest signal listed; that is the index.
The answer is 5.134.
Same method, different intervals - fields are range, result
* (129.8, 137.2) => 5.177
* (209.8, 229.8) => 3.327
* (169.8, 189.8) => 3.247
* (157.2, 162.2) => 4.73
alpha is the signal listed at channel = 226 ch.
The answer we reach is 3.826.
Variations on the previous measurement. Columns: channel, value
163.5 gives 5.107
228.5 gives 4.094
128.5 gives 5.189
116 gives 5.001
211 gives 3.609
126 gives 5.353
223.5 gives 3.58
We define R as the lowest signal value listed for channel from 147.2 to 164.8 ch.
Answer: 4.73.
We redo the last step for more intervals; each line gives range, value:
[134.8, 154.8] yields 4.738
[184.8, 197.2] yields 2.962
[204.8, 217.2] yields 3.52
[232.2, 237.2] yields 3.969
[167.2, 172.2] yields 4.433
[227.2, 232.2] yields 4.094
